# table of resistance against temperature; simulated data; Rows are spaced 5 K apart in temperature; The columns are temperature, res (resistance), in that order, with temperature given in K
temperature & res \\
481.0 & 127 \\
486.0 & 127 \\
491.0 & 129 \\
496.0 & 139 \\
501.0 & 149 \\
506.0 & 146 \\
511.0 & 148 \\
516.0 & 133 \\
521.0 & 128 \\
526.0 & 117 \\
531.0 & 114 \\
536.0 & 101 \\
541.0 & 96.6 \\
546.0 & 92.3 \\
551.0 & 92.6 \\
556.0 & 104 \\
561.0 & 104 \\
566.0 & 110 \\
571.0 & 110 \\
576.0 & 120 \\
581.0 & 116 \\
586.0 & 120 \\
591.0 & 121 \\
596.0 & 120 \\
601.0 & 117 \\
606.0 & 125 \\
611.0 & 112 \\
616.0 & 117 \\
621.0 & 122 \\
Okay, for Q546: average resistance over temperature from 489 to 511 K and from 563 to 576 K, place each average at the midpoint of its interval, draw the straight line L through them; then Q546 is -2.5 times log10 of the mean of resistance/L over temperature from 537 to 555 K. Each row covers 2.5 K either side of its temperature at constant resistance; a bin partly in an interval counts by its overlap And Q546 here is 0.27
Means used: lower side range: 142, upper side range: 112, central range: 95.3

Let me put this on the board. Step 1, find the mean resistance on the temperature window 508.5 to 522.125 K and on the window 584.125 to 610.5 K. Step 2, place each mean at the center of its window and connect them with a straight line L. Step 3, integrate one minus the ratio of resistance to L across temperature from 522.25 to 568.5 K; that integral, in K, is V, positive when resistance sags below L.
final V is 9.4 K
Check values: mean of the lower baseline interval 137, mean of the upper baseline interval 120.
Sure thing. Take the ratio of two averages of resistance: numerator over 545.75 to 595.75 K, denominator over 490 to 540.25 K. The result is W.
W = 0.9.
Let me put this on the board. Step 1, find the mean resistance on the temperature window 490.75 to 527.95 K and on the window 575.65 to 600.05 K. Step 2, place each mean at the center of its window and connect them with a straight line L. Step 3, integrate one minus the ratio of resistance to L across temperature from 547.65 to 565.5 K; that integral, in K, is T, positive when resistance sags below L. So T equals 3.57 K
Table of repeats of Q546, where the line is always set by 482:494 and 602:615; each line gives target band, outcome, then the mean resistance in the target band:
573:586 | 0.023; 118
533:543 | 0.238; 99.7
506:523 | -0.098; 138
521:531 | 0.055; 119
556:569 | 0.148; 107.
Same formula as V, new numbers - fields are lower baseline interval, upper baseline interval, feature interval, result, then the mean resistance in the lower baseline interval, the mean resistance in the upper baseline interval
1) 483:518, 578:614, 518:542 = 3.6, 139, 119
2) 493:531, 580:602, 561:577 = 1.6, 136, 119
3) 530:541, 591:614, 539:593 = 1.5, 104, 119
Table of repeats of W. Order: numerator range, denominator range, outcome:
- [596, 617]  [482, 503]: 0.87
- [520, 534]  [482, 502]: 0.88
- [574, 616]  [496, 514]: 0.81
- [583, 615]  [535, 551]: 1.25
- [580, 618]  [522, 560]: 1.15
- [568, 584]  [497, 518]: 0.80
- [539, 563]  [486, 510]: 0.70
